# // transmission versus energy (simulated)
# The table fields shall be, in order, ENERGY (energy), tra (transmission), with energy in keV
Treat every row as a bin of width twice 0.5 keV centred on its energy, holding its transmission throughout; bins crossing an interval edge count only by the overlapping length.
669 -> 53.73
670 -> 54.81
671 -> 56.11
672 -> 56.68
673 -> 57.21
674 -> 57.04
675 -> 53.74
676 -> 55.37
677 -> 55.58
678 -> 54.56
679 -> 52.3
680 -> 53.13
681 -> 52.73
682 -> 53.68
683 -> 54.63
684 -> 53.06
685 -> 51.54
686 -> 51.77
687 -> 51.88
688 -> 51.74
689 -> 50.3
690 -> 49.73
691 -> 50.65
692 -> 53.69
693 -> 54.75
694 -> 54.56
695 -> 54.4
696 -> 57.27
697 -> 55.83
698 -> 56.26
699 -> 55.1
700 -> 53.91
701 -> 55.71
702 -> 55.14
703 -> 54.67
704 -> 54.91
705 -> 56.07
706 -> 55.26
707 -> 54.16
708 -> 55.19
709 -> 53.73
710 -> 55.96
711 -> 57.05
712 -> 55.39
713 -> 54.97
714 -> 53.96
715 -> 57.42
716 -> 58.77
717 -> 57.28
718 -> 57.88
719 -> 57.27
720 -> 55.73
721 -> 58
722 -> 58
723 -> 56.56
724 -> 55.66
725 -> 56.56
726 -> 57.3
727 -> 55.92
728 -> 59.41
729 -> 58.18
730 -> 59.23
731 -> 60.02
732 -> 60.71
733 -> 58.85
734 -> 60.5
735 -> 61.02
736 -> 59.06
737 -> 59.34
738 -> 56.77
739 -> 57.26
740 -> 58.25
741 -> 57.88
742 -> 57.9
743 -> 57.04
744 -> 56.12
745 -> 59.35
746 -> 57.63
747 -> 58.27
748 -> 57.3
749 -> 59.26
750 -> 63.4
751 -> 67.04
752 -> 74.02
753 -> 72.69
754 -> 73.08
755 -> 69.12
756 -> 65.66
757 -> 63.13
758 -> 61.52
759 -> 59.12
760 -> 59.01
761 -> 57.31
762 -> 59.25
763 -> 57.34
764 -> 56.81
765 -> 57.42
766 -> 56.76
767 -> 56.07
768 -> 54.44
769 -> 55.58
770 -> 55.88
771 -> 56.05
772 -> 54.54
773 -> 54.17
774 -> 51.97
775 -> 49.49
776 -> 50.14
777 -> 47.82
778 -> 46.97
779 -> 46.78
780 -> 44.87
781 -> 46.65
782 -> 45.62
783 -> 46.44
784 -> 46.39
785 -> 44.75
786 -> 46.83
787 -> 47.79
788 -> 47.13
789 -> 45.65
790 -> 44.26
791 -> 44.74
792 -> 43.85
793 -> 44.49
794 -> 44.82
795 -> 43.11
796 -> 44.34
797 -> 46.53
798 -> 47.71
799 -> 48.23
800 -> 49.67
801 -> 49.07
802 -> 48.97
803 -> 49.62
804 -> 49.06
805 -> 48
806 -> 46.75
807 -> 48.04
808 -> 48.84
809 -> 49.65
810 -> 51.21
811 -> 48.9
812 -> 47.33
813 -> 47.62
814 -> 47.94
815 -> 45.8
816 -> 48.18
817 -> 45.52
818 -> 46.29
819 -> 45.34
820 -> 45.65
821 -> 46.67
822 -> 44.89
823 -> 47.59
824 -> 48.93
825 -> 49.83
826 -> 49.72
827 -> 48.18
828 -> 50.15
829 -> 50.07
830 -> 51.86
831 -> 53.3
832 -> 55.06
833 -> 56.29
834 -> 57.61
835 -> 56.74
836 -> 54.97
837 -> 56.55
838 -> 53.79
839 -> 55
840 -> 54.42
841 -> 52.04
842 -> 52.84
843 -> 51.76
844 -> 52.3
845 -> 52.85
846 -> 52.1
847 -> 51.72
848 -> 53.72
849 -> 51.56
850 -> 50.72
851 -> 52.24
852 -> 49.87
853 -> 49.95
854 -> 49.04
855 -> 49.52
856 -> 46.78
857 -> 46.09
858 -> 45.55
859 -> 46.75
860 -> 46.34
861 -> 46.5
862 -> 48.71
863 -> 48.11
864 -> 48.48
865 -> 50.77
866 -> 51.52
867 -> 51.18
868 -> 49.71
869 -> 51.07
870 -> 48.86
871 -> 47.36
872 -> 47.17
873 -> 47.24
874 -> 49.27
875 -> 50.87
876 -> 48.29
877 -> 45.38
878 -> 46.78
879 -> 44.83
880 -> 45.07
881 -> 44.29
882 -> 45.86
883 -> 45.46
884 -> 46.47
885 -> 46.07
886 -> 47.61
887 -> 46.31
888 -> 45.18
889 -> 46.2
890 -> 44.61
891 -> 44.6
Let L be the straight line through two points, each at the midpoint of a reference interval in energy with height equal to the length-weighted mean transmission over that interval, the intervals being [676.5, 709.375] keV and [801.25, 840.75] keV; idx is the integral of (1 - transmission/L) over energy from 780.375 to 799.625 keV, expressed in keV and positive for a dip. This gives 2.0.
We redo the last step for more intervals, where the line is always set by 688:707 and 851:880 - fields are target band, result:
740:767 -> -4.6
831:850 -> -1.8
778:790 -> 1.2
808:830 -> 0.9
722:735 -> -1.3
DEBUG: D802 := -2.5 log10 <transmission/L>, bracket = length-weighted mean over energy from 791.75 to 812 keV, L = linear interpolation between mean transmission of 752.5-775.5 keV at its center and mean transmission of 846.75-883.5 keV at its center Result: 0.16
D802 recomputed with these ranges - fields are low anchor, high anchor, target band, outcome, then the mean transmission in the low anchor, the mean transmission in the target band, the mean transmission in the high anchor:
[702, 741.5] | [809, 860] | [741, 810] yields 0.02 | 57.2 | 53.2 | 50.3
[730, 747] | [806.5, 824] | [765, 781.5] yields 0.03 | 58.6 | 51.9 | 47.4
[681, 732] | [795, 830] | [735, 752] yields -0.13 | 55.3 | 59.4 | 47.9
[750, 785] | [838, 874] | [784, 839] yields 0.10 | 56.4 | 48.6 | 50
